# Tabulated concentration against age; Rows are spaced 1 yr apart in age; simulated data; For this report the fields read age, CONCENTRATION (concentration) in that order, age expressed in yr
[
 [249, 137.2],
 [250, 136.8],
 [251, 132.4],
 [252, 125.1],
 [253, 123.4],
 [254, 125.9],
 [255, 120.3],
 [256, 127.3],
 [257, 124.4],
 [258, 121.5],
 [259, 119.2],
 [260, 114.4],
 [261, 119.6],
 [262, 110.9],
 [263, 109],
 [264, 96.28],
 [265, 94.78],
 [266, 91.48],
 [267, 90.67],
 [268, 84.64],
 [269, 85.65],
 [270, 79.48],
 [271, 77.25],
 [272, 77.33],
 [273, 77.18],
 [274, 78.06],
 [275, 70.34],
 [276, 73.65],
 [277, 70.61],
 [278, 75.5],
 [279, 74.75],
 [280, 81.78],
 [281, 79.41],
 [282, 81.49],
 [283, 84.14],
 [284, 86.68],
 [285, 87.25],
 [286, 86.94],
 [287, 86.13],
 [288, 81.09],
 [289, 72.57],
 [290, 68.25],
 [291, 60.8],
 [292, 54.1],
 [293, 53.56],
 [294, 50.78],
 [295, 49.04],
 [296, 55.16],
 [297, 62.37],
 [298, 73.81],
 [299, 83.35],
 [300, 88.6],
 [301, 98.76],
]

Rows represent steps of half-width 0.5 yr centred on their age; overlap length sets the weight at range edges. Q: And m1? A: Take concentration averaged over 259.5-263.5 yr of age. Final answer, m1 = 113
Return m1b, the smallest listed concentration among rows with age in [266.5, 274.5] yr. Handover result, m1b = 77.18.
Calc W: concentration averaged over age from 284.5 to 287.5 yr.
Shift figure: 86.8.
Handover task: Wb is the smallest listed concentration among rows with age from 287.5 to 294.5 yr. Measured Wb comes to 50.78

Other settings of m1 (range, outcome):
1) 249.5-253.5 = 129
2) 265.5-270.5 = 86.4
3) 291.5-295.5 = 51.9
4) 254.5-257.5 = 124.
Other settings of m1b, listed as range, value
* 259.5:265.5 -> 94.78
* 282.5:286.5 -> 84.14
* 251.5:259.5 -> 119.2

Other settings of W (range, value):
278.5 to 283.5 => 80.3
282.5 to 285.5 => 86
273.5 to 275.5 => 74.2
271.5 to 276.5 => 75.3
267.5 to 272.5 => 80.9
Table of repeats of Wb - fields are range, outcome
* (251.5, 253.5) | 123.4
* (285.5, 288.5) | 81.09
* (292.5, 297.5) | 49.04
